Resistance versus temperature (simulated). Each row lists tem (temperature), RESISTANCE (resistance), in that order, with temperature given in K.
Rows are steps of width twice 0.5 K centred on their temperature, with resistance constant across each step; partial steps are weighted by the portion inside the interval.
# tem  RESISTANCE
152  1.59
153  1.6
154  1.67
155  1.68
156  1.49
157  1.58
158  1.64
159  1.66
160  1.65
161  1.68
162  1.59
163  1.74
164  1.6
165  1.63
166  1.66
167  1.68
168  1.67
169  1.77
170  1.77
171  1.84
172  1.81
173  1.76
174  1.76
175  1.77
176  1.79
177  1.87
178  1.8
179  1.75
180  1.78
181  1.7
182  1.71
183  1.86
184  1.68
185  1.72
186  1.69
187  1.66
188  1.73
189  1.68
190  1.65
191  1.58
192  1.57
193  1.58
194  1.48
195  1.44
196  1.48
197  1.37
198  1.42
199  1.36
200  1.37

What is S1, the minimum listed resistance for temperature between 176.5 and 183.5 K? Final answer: 1.7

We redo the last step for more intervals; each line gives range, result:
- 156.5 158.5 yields 1.58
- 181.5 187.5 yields 1.66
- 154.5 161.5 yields 1.49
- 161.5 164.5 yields 1.59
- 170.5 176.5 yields 1.76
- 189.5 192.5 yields 1.57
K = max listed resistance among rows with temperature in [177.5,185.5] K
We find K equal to 1.86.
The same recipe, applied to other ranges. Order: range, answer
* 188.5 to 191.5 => 1.68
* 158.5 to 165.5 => 1.74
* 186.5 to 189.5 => 1.73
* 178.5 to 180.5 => 1.78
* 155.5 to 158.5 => 1.64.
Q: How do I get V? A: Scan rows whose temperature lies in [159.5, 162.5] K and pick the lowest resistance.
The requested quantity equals 1.59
